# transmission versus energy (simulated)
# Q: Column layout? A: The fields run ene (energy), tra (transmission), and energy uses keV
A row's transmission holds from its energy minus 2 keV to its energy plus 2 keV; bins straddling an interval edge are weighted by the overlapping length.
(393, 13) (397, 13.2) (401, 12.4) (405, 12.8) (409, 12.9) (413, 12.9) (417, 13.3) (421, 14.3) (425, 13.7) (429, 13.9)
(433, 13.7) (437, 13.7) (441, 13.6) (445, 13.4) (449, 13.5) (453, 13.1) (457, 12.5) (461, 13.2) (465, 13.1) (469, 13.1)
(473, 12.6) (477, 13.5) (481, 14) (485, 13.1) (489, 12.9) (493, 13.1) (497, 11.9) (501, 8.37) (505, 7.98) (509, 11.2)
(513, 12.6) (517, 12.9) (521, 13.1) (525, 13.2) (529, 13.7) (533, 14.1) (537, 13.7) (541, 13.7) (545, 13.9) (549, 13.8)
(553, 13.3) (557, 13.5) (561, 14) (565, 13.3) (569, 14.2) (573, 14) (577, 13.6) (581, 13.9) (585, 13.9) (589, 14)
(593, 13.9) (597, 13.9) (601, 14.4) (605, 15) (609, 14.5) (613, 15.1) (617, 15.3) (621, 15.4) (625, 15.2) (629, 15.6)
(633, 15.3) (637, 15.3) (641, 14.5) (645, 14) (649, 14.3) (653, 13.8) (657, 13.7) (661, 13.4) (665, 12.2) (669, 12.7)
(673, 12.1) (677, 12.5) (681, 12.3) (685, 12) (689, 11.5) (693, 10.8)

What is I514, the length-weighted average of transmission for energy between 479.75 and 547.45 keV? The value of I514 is 12.5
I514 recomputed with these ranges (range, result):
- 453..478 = 13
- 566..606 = 14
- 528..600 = 13.8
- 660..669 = 12.7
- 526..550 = 13.8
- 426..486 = 13.3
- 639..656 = 14.1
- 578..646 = 14.7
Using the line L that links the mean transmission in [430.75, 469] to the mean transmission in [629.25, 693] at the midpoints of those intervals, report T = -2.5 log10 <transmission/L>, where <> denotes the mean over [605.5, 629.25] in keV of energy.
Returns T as -0.14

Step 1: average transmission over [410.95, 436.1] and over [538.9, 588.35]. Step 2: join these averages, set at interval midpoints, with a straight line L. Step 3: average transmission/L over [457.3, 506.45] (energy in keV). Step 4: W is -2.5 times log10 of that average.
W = 0.12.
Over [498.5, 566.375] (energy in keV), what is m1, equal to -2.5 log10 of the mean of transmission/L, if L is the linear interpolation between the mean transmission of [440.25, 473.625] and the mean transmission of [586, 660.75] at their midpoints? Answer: 0.09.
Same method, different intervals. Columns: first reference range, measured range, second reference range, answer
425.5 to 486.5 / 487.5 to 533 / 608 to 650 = 0.16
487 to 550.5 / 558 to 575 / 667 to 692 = -0.12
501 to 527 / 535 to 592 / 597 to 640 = -0.05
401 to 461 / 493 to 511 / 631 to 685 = 0.29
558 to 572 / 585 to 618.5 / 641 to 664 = -0.05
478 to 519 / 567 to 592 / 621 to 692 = -0.10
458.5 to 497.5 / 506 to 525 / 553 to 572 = 0.09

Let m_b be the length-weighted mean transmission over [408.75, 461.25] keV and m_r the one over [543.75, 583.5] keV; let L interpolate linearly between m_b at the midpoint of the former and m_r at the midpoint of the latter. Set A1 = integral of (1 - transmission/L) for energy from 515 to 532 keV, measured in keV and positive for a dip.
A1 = 0.5 keV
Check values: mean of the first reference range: 13.4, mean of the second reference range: 13.7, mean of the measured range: 13.3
